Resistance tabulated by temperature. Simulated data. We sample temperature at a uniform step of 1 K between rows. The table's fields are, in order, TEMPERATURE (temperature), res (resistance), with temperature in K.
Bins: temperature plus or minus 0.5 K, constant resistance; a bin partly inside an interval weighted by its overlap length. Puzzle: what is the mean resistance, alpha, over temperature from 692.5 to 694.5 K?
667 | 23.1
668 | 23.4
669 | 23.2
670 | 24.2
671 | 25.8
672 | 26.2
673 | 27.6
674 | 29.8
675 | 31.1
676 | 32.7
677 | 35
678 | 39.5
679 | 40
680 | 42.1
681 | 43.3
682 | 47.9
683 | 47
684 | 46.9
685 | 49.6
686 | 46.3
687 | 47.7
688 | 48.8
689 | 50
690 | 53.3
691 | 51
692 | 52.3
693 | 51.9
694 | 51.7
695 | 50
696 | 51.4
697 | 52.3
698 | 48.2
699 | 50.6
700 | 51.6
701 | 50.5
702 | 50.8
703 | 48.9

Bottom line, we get 51.8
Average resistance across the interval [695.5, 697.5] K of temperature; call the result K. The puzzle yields 51.8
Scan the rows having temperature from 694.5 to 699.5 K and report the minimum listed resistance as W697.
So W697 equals 48.2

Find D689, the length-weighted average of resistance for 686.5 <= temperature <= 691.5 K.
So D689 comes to 50.2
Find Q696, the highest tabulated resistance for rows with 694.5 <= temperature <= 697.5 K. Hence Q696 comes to 52.3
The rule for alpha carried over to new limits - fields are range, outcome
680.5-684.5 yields 46.3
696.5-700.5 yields 50.7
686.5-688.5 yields 48.2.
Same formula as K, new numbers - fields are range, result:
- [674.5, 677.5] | 32.9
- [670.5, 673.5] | 26.5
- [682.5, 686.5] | 47.5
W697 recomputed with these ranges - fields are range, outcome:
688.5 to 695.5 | 50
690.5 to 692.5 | 51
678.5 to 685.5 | 40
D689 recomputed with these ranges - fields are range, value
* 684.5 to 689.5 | 48.5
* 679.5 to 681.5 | 42.7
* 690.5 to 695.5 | 51.4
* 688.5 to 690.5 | 51.6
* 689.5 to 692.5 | 52.2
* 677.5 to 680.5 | 40.5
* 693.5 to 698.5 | 50.7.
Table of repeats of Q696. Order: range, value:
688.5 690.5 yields 53.3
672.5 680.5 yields 42.1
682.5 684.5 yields 47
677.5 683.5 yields 47.9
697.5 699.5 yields 50.6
